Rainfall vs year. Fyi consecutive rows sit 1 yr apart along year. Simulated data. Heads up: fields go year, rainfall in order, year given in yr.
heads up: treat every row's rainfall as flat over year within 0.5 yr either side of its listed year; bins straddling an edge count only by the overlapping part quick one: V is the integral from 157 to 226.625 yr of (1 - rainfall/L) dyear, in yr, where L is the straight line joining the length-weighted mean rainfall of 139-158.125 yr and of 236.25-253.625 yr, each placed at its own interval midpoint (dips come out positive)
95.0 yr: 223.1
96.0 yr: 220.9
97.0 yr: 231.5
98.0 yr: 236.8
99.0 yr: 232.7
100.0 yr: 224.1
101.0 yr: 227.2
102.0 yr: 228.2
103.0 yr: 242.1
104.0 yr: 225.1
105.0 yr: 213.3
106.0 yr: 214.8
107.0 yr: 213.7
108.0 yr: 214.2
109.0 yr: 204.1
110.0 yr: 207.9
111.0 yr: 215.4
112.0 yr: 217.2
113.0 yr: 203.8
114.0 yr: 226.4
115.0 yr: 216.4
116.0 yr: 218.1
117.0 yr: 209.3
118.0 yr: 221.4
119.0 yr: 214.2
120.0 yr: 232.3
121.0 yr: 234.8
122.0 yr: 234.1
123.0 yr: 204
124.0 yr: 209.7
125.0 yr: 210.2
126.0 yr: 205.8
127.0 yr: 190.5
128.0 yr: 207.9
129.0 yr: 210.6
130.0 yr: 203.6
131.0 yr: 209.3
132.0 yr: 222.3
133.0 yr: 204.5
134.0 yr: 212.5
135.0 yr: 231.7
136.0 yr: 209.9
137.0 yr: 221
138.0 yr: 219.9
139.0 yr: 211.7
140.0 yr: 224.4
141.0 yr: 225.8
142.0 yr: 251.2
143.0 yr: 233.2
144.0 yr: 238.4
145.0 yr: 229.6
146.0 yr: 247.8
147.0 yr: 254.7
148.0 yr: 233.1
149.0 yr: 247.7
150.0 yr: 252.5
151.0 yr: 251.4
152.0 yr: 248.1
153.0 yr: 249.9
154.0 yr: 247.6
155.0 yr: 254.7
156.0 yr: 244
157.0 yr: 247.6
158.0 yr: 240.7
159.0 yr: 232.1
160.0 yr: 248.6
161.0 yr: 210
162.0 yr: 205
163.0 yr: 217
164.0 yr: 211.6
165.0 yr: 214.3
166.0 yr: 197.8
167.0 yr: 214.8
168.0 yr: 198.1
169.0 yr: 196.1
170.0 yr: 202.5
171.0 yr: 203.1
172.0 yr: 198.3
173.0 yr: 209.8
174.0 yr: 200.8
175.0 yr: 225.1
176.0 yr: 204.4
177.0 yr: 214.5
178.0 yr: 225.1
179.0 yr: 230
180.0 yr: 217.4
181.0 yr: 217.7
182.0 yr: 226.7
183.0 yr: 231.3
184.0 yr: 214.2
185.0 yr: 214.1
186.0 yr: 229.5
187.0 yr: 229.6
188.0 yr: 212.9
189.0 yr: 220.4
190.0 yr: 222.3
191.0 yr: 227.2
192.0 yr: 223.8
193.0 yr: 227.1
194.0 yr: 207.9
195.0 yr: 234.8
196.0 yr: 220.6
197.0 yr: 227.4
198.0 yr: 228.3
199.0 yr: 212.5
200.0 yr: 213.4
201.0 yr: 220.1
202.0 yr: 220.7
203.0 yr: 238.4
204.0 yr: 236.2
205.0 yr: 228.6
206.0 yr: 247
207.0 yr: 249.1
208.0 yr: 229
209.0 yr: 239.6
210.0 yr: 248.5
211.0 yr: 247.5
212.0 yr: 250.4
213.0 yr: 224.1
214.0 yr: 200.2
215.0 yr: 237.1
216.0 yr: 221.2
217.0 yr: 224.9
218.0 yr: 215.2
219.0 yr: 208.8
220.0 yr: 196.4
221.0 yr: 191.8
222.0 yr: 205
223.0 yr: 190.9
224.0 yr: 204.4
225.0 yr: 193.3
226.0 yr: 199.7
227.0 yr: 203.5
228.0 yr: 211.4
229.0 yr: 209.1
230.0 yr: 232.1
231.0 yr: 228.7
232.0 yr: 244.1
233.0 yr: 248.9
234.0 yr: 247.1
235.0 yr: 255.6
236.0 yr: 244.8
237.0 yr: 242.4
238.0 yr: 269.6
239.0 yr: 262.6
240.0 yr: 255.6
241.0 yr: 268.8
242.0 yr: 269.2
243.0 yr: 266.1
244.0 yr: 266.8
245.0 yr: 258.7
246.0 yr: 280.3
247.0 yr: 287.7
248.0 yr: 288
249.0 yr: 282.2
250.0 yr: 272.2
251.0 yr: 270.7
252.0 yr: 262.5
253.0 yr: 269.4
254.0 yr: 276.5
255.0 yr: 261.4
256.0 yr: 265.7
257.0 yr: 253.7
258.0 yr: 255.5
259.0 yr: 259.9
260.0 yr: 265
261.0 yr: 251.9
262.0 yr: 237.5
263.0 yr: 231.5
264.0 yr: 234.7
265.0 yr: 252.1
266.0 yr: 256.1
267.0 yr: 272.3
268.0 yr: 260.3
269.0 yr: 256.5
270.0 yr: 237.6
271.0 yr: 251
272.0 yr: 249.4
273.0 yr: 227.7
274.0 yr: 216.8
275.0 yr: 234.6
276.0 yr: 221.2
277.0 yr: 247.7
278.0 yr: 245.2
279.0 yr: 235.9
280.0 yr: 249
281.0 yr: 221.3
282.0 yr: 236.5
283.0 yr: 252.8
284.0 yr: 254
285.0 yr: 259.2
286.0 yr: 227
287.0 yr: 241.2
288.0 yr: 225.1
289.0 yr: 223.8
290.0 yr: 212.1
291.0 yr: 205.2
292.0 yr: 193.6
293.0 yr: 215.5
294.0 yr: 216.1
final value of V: 9.5 yr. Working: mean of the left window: 243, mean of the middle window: 219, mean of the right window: 269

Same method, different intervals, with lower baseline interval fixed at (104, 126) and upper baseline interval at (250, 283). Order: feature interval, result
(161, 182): 1.64 yr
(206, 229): 1.95 yr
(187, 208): 0.72 yr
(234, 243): -0.56 yr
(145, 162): -1.39 yr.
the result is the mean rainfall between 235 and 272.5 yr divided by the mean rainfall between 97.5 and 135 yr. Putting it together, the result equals 1.2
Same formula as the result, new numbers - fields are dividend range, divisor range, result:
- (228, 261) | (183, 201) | 1.17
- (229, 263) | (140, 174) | 1.14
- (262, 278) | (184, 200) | 1.10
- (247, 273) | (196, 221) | 1.14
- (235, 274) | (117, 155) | 1.15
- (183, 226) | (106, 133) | 1.04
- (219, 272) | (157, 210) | 1.12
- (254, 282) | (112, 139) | 1.15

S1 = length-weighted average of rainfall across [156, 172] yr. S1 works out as 216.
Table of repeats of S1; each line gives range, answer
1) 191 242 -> 228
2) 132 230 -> 223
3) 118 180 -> 223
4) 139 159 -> 242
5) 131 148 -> 227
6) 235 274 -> 259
